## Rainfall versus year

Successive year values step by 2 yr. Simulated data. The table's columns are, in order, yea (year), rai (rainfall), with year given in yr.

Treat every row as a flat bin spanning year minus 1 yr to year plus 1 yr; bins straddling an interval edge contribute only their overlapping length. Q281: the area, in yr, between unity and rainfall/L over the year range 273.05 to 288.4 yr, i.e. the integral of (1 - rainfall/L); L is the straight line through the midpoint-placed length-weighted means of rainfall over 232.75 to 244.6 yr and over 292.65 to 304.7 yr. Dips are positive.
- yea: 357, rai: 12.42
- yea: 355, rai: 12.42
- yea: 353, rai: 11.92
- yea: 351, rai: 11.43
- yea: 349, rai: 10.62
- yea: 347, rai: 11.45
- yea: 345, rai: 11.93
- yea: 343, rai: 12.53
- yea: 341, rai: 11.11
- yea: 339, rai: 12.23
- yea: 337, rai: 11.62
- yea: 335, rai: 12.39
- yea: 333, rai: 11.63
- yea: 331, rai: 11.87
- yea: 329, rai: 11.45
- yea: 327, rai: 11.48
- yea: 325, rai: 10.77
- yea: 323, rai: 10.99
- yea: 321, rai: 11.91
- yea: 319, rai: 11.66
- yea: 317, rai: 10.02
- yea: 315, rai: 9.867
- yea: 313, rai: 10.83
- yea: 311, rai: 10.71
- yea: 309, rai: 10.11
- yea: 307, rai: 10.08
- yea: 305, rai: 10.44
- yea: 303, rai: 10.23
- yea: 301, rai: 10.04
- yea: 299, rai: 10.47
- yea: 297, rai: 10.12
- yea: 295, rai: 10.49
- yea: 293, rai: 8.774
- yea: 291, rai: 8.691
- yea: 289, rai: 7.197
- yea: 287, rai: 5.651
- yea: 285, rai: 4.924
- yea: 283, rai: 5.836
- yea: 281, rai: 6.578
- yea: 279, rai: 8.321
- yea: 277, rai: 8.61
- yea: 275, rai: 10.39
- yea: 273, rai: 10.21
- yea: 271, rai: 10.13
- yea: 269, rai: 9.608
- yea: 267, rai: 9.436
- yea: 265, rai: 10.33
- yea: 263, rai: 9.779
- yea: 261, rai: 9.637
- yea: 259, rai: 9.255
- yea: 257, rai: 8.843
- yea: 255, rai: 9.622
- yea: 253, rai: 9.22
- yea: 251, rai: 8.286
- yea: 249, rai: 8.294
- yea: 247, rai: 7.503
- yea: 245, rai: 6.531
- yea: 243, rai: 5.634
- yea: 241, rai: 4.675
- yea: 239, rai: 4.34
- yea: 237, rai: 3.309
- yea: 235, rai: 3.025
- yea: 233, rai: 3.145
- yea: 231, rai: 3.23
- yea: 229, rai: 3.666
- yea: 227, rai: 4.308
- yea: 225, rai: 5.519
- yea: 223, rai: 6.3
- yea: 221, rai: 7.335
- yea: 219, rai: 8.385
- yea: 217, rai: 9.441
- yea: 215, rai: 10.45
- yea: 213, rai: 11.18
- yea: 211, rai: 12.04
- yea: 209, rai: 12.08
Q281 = 1.6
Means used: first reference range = 4.2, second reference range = 10.1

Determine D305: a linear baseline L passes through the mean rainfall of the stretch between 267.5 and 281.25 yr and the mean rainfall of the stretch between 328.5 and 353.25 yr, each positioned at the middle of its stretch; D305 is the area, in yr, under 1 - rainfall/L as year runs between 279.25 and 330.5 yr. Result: 4.3 yr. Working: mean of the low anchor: 9.27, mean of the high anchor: 11.7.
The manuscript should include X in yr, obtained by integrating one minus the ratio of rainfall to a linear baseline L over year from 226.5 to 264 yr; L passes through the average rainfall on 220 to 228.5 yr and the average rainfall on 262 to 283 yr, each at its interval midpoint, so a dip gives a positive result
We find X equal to 4.9 yr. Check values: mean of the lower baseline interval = 5.74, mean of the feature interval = 6.47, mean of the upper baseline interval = 9.17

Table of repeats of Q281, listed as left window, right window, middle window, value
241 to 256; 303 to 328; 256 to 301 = 0.8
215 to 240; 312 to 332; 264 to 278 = -3.2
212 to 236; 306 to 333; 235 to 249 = 3.6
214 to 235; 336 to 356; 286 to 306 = 0.4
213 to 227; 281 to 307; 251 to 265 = -2.0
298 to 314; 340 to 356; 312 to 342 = -0.8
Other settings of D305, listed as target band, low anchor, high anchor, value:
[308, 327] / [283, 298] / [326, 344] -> -1.0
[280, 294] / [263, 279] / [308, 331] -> 4.6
